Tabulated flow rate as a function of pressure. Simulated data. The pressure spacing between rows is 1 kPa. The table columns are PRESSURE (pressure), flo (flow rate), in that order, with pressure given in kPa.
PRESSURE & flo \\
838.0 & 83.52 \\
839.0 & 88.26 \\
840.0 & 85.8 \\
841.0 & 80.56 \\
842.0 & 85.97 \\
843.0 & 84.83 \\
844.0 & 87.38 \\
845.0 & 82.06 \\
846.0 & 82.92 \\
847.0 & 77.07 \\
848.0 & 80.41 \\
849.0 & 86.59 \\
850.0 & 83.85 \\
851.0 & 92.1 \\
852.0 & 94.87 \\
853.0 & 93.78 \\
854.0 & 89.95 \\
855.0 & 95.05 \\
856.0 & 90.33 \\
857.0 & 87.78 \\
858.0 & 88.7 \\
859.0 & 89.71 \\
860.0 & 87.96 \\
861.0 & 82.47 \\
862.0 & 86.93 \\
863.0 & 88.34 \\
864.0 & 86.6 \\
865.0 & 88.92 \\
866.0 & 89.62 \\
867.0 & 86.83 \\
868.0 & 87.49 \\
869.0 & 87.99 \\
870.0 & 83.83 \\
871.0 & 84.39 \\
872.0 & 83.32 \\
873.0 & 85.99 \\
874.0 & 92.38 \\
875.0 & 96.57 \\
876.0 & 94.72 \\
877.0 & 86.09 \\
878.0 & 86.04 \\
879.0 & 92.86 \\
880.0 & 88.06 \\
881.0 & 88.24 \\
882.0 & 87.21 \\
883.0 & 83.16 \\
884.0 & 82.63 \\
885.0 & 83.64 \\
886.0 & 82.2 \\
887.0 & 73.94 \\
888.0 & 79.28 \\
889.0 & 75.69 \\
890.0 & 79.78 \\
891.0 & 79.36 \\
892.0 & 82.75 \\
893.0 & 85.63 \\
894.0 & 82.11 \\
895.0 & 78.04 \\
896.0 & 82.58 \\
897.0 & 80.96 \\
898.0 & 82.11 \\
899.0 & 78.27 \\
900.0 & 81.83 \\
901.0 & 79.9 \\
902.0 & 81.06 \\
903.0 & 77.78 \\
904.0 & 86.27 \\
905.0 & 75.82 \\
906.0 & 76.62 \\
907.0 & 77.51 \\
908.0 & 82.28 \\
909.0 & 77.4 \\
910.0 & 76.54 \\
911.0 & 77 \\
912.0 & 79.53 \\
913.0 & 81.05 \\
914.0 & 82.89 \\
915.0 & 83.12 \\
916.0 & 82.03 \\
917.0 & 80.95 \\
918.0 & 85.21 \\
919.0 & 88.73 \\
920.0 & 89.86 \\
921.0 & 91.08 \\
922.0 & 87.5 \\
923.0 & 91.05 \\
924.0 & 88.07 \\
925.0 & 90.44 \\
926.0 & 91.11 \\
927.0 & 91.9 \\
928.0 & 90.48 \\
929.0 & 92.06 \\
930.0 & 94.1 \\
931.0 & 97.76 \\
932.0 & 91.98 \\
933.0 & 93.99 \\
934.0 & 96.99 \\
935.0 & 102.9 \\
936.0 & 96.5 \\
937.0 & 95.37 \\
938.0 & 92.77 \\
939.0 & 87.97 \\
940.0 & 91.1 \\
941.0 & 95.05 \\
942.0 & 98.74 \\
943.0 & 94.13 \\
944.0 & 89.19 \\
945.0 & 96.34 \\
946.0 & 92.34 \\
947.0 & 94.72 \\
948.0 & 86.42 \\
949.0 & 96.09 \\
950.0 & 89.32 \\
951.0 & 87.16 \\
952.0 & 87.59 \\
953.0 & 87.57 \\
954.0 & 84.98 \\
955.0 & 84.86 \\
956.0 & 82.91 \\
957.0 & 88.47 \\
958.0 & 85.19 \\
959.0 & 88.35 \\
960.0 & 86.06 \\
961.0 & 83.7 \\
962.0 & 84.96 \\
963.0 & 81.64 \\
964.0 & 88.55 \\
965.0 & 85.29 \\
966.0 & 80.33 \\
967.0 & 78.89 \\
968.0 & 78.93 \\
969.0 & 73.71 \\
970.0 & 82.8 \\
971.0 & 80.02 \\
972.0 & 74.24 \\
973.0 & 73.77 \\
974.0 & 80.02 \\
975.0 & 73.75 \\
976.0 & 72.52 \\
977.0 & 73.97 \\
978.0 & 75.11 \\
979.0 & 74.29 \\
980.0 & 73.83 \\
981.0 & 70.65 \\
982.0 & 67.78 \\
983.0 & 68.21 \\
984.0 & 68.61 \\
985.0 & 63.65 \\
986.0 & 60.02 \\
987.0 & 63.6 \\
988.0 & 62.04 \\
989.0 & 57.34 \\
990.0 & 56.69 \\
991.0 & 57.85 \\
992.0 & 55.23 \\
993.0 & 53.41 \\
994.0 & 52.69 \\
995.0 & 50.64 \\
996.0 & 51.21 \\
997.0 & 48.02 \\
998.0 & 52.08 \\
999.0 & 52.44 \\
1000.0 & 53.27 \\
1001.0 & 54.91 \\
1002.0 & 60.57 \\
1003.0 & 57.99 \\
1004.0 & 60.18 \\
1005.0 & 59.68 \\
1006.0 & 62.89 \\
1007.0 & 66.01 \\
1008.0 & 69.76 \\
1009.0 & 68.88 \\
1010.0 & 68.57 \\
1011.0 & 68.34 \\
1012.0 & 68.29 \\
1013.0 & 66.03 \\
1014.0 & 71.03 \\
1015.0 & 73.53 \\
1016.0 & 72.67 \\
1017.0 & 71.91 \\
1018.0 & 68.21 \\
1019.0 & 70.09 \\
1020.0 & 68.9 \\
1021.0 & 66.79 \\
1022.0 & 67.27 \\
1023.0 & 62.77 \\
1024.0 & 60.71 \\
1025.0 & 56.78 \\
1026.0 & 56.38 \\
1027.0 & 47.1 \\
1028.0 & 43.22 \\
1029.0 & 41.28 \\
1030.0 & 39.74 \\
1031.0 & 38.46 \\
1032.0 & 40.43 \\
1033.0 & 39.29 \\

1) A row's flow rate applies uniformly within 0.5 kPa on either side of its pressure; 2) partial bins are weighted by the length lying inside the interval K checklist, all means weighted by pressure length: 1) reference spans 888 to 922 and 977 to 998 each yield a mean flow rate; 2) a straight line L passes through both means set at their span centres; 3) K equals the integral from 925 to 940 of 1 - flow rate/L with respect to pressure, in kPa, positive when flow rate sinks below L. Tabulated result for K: -3.8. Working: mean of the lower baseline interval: 81.3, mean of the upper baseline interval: 61.6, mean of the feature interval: 93.8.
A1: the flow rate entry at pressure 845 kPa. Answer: 82.06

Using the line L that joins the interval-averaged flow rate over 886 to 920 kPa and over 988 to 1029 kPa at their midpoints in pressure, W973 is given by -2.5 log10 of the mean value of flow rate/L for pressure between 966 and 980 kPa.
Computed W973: -0.14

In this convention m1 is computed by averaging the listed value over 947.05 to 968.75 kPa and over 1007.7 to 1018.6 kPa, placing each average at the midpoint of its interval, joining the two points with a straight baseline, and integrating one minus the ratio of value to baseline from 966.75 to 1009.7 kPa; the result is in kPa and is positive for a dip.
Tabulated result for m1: 6.8 kPa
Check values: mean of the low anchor 85.6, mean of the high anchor 69.8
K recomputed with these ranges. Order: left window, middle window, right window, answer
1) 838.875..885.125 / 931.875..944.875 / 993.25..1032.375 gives -3.81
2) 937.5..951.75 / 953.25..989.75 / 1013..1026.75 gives 2.96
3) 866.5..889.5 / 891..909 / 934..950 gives 1.63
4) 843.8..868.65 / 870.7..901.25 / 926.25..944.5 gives 2.05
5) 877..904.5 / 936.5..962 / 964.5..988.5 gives -4.58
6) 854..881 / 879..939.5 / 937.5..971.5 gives 1.89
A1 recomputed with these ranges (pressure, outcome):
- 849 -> 86.59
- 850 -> 83.85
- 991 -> 57.85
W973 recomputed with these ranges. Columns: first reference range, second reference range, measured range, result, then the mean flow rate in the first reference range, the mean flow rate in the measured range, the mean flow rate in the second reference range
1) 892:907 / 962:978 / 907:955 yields -0.122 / 80.6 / 89.2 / 78.7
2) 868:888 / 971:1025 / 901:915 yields 0.019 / 86.3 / 79.5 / 64.7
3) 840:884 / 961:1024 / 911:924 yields -0.082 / 87.4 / 85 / 67.5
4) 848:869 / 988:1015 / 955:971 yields -0.228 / 88.7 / 83.3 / 59.7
